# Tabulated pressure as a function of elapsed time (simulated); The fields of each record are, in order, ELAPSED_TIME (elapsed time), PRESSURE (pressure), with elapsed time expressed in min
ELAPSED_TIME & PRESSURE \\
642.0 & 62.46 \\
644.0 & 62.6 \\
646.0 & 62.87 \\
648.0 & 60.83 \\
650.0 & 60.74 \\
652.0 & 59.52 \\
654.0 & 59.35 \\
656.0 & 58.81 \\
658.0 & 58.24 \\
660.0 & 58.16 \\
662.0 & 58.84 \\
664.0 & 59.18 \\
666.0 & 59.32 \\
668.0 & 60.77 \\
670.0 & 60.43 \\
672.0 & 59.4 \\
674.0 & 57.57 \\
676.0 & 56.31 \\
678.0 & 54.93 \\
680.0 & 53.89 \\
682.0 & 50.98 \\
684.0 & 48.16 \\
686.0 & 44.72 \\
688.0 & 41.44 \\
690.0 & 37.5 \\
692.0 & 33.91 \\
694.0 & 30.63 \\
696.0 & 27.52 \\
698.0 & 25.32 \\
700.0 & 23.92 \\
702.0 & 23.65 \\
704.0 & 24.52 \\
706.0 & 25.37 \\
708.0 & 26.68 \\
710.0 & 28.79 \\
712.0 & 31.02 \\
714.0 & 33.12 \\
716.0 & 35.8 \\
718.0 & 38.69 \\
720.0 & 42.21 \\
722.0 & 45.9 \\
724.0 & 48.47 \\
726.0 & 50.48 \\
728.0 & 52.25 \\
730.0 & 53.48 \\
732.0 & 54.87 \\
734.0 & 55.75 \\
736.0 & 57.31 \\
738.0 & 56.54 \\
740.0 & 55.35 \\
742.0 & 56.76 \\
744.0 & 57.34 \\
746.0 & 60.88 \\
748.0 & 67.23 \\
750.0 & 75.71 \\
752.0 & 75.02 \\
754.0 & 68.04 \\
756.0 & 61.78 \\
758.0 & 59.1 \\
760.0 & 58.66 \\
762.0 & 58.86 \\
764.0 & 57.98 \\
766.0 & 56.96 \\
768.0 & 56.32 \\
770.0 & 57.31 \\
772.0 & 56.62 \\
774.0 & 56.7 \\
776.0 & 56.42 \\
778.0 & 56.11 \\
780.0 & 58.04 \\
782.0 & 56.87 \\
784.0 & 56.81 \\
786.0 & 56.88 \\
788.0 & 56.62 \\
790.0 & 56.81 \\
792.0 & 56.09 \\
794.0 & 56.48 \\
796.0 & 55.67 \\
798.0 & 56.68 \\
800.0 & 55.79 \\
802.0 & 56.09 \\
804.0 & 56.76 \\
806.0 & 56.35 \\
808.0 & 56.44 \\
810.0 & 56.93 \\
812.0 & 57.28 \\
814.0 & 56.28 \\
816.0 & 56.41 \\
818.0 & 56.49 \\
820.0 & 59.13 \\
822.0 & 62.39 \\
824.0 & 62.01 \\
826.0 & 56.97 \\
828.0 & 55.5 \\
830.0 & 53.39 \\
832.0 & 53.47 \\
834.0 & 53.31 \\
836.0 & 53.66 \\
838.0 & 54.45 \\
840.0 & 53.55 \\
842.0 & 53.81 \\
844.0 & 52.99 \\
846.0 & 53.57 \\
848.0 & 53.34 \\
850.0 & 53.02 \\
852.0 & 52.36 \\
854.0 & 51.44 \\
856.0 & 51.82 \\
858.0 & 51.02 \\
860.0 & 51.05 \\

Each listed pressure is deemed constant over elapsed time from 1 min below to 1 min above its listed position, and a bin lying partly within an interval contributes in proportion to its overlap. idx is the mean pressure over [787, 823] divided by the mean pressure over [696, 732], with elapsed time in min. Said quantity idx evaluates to 1.57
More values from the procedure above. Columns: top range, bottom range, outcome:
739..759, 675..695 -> 1.41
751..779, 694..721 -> 2.01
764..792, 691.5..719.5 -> 1.94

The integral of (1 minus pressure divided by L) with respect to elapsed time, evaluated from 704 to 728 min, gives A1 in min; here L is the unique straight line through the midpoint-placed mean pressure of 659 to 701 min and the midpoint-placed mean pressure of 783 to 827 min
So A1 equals 6.4 min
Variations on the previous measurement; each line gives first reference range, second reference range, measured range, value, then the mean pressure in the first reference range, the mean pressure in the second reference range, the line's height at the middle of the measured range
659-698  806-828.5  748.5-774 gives -3.4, 49.6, 57.8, 54.5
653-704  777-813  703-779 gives 1.3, 47.7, 56.6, 52.5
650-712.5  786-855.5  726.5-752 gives -4.8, 45.5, 55.6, 49.7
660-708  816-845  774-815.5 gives -2.8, 44.2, 55.8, 53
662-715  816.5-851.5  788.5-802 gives -1.2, 41.8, 55.3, 51.7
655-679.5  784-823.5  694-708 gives 7.8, 58.4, 57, 58.1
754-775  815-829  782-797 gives 0.5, 58.5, 58.4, 58.5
